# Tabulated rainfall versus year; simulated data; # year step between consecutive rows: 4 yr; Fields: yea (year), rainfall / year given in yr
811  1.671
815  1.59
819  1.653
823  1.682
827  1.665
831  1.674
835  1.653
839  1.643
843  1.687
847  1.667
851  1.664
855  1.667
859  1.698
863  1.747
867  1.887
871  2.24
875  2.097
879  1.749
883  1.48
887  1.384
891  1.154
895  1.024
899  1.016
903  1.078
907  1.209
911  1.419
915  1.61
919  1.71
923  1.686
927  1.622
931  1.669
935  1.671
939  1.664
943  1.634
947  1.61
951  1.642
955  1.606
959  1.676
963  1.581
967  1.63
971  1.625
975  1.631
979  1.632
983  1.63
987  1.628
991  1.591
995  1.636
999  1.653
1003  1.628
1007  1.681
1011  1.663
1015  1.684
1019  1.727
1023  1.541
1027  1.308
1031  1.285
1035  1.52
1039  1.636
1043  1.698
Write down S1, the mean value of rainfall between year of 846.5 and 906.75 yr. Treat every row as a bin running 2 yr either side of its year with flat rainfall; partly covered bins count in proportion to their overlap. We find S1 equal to 1.56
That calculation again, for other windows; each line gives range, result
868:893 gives 1.69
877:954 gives 1.48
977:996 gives 1.62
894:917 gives 1.23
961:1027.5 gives 1.62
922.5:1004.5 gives 1.63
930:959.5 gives 1.64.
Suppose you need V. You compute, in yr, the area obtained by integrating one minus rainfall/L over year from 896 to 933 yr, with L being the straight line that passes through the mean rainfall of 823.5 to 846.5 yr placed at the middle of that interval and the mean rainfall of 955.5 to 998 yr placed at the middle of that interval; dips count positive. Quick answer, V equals 4.68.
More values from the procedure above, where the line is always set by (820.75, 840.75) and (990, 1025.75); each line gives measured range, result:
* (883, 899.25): 4.5 yr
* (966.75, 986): 0.2 yr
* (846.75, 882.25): -3.4 yr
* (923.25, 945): -0.1 yr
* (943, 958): 0.2 yr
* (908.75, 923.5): 0.5 yr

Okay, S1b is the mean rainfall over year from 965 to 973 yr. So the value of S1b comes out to 1.63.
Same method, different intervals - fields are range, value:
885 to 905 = 1.13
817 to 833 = 1.67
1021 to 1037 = 1.41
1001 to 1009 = 1.65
